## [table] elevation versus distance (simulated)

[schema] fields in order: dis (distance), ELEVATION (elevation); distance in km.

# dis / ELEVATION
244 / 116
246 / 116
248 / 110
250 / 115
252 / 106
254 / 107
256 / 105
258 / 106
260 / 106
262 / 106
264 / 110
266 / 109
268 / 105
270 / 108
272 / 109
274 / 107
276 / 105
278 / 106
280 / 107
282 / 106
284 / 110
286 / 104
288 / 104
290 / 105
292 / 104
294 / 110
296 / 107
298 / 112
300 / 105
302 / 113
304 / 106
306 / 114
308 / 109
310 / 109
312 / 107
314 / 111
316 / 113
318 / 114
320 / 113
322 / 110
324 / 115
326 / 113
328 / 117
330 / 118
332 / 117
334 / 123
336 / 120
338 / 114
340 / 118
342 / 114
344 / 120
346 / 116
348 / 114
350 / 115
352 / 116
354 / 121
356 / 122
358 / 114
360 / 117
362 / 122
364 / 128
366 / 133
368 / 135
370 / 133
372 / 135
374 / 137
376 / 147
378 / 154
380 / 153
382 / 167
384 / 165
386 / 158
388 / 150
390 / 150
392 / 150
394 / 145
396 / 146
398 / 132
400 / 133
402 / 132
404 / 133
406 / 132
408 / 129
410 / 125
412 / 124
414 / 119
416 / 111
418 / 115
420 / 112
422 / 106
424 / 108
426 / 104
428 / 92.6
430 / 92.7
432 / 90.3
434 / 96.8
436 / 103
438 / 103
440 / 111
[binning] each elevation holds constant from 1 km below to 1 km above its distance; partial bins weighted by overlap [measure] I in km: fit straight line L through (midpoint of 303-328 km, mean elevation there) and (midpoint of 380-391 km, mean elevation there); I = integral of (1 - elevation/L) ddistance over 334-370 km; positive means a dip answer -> 3.98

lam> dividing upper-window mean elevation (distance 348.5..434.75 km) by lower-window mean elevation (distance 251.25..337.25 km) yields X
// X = 1.17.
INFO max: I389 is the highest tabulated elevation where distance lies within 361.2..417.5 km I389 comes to 167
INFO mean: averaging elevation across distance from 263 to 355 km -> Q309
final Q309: 111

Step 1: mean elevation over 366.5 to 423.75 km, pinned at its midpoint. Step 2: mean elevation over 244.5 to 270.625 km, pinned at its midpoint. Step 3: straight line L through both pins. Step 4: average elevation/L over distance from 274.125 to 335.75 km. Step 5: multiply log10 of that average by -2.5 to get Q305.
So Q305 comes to 0.07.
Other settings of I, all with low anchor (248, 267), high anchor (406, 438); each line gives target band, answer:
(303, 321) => -0.39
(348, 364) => -1.45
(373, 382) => -3.40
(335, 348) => -0.99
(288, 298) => 0.13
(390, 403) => -3.76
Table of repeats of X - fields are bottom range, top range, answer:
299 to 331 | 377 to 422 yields 1.23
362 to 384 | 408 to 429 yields 0.79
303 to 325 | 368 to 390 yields 1.34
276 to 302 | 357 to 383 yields 1.28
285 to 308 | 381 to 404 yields 1.37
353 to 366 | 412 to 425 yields 0.93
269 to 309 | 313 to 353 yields 1.07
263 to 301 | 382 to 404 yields 1.37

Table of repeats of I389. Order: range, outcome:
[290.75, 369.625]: 135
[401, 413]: 133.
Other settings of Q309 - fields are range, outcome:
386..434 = 123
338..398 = 134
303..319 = 110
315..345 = 116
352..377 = 128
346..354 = 116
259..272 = 107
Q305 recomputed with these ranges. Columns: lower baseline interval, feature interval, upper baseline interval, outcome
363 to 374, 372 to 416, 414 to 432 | -0.17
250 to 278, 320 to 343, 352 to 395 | 0.10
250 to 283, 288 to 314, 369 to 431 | 0.05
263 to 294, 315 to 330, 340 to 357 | 0.00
